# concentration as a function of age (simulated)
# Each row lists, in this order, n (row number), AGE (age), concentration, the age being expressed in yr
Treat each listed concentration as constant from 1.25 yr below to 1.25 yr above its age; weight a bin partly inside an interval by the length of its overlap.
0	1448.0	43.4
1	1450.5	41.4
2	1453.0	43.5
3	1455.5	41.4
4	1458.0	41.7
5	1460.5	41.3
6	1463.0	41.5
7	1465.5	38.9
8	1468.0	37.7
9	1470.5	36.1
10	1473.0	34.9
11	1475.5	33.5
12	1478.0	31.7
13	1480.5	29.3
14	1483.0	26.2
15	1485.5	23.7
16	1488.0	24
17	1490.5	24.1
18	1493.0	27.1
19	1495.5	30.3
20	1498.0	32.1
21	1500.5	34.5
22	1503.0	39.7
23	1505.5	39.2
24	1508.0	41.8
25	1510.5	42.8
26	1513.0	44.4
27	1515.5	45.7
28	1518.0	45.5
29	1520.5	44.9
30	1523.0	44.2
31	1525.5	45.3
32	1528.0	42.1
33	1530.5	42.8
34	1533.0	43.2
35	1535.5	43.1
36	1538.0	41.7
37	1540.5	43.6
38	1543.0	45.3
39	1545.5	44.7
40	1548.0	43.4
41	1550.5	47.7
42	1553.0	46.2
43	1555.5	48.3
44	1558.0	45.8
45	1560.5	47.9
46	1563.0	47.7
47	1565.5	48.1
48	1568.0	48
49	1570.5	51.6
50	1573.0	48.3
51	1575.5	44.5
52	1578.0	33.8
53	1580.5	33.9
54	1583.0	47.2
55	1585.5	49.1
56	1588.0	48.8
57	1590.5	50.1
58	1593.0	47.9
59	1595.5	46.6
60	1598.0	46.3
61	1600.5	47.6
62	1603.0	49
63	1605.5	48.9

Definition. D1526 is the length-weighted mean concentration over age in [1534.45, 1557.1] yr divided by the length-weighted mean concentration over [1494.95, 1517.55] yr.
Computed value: 1.1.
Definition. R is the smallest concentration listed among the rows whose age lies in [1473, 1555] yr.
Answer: 23.7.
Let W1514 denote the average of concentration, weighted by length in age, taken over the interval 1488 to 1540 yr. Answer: 39.4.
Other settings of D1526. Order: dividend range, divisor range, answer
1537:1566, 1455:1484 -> 1.27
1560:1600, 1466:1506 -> 1.47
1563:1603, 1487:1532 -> 1.20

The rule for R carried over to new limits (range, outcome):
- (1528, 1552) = 41.7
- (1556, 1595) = 33.8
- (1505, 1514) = 39.2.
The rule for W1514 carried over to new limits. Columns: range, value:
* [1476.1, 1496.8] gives 27.3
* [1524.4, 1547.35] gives 43.5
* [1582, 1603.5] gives 48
